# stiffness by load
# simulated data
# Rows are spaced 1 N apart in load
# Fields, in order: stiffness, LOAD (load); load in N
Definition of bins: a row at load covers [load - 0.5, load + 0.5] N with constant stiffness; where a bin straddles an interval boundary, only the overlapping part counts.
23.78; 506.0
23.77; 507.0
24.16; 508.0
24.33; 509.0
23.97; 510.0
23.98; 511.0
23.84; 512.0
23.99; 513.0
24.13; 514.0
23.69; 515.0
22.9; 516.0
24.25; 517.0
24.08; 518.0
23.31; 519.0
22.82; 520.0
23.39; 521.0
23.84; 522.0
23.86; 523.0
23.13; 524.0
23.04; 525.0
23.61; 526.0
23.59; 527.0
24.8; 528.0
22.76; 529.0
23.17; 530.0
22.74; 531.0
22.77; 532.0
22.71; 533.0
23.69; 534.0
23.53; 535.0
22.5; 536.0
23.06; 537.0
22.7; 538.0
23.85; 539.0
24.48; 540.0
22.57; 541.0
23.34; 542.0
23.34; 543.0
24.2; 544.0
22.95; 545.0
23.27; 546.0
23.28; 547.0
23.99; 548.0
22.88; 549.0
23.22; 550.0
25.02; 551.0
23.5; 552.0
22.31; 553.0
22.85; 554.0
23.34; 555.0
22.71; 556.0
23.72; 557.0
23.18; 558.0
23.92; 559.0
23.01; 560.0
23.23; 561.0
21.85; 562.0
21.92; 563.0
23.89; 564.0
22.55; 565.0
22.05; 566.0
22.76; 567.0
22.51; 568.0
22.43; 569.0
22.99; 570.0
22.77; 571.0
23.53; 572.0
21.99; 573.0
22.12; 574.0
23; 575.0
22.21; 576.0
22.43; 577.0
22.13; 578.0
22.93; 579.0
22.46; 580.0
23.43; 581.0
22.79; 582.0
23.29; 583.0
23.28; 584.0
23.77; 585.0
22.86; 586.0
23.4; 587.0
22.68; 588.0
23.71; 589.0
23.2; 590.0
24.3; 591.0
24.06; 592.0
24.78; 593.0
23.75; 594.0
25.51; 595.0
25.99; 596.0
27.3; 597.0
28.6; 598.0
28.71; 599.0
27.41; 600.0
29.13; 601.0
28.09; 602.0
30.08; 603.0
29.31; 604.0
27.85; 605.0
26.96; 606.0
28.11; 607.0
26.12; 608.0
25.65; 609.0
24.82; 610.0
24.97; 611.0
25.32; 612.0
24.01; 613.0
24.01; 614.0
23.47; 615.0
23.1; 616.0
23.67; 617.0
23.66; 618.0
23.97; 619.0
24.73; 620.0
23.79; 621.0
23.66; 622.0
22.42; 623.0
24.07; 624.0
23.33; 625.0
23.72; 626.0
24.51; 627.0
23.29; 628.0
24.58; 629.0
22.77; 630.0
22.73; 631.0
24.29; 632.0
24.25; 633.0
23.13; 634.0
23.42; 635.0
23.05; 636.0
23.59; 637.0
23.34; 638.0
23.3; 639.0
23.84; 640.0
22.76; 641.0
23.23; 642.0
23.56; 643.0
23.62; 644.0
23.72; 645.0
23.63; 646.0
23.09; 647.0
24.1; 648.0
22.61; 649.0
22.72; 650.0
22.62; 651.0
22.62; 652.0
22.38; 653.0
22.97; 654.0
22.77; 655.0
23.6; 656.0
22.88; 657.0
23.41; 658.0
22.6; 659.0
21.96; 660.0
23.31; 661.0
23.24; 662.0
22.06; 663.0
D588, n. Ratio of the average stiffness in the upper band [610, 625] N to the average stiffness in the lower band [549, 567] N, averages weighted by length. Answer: 1.04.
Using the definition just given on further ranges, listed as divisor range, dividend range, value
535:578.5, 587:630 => 1.09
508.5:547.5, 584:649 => 1.05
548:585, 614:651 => 1.03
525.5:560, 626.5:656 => 1.00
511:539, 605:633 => 1.04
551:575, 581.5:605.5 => 1.12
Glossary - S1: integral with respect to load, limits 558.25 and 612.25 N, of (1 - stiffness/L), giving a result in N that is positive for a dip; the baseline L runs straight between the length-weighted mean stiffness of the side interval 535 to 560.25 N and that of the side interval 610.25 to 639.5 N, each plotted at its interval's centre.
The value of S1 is -2.0 N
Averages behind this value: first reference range 23.3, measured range 24.4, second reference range 23.7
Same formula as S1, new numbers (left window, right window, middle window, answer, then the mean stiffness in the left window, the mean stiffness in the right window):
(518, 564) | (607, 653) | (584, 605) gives -2.0 N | 23.3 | 23.7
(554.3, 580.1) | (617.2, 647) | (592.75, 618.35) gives -3.3 N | 22.8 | 23.6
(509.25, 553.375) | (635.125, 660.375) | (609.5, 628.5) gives -0.6 N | 23.5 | 23.1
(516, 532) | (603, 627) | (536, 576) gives 1.5 N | 23.5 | 24.9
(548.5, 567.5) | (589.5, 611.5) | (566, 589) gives 1.7 N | 23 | 26.6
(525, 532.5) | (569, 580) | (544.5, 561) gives -0.3 N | 23.3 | 22.6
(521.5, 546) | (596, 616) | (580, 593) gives 1.2 N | 23.3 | 26.7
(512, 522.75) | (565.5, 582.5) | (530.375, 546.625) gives 0.0 N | 23.7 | 22.6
